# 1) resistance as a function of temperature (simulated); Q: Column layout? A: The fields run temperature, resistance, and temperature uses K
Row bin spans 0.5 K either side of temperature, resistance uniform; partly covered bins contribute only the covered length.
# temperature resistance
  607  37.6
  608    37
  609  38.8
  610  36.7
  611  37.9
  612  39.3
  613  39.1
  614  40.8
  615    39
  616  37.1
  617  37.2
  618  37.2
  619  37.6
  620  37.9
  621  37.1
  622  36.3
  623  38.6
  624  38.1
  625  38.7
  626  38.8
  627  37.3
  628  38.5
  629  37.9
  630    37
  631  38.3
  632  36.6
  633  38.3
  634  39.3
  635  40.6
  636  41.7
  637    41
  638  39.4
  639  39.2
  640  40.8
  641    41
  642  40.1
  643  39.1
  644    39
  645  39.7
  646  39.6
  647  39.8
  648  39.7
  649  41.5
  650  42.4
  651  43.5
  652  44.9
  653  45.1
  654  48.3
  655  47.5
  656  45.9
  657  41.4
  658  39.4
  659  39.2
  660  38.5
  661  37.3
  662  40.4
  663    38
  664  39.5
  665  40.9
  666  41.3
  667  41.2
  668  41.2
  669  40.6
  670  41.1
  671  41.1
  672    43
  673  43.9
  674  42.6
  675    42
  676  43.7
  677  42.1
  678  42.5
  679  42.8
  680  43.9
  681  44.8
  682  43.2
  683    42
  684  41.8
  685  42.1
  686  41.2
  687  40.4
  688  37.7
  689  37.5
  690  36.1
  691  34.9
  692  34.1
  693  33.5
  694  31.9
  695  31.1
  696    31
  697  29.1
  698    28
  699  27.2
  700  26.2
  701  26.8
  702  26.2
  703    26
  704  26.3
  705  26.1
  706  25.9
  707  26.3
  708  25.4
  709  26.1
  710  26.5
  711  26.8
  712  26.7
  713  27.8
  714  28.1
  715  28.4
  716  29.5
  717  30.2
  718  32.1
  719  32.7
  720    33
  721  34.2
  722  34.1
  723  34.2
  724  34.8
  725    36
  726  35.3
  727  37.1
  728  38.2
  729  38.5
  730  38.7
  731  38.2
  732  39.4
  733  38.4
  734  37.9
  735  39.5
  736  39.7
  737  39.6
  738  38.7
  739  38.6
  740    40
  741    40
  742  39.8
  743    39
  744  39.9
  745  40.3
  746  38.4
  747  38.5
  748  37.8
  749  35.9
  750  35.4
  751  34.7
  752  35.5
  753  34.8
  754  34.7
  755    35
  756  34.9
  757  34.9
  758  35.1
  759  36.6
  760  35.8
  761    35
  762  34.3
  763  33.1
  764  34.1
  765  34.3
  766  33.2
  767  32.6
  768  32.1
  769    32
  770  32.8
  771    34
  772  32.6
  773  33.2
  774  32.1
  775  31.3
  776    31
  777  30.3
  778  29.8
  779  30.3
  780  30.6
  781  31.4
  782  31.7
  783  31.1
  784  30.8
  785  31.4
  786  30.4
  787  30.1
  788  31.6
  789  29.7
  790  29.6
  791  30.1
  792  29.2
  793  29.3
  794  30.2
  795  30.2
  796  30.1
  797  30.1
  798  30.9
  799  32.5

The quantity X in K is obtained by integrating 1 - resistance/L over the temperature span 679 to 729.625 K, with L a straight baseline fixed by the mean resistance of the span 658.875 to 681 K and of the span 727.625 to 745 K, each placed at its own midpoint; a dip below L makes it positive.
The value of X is 9.3 K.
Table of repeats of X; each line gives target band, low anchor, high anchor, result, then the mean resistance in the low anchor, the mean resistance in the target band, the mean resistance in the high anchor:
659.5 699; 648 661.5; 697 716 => -4.5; 42.6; 39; 26.8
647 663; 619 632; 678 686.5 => -0.7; 37.8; 42.1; 42.7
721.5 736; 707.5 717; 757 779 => -4.1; 27.4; 37.3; 33.1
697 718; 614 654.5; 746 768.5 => 5.5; 39.6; 27.2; 35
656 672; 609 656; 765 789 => -1.0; 39.7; 40.3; 31.6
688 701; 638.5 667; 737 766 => 2.5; 41.2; 31.8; 36.6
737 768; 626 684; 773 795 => -2.9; 41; 36.3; 30.6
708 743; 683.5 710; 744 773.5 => -1.6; 31.4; 34.6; 35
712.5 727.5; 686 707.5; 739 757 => 0.6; 30.8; 32.5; 37.3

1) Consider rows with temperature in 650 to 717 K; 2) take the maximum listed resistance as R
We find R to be 48.3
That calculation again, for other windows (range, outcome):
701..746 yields 40.3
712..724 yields 34.8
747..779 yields 38.5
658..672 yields 43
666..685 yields 44.8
